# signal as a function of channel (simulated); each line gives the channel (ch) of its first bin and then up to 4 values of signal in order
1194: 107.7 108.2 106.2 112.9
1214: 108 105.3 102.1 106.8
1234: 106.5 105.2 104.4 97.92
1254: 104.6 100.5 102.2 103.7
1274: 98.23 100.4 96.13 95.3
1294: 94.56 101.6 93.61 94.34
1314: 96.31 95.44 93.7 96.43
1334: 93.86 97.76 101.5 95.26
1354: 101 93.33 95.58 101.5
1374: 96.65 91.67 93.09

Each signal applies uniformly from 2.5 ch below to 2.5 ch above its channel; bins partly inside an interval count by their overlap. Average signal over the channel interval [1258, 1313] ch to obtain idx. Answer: 98.1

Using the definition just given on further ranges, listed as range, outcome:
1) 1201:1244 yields 107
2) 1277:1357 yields 96.7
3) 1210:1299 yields 102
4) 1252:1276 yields 102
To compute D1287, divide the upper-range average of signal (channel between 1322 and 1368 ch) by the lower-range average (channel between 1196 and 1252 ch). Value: 0.91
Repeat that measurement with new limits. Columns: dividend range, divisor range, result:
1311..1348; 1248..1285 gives 0.96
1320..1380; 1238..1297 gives 0.96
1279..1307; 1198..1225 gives 0.90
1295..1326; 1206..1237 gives 0.90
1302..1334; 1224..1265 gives 0.92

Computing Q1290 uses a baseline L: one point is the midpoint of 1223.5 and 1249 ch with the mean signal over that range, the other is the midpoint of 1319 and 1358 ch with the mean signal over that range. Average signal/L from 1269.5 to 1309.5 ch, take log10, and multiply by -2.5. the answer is 0.036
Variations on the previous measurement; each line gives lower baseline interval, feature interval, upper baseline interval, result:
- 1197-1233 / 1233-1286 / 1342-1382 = 0.02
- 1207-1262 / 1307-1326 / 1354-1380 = 0.05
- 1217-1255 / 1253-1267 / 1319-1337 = -0.01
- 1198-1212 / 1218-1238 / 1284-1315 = 0.01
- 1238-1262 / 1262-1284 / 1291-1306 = -0.01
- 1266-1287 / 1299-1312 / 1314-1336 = 0.02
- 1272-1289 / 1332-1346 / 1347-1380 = -0.01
